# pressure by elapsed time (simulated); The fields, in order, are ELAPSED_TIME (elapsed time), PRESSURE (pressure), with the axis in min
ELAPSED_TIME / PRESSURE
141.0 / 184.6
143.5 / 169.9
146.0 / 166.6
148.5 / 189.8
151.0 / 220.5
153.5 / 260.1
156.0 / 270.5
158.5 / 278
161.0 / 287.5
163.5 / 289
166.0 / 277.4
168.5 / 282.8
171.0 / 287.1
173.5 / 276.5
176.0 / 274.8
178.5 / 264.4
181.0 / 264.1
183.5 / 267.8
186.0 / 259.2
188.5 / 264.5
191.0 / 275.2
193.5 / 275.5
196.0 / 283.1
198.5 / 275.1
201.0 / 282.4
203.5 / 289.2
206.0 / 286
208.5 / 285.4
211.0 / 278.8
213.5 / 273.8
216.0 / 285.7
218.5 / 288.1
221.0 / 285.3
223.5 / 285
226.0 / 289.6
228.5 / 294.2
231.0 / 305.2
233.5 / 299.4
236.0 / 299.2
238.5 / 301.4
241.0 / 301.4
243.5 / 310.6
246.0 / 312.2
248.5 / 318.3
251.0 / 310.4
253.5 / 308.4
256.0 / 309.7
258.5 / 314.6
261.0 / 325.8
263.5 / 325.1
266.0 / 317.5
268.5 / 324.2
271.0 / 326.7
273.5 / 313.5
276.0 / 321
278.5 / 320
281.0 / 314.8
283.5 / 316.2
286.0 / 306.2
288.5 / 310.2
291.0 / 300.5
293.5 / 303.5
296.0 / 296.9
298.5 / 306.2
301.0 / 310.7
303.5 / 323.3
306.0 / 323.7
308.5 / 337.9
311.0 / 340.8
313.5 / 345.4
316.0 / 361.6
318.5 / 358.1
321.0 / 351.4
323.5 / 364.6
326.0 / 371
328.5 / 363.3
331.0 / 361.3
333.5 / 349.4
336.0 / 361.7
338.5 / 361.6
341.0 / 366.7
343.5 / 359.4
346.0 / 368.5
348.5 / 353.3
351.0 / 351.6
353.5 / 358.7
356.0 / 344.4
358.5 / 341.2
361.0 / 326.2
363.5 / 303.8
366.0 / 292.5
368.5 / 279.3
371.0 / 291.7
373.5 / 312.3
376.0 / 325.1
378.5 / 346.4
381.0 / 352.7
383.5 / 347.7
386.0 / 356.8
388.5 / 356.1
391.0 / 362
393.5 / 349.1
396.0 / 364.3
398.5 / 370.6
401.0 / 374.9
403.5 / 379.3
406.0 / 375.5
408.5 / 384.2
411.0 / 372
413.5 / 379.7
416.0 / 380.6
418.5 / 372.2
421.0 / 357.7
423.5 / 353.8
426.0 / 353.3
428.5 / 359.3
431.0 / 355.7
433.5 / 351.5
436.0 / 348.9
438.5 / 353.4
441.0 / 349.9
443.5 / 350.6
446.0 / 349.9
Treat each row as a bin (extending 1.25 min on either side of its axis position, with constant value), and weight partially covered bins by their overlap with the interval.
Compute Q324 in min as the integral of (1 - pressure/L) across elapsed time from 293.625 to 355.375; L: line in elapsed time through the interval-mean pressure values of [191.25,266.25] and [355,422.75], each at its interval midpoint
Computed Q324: -3.65 min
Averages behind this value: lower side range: 297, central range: 347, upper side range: 348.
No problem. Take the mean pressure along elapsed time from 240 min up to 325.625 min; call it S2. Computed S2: 322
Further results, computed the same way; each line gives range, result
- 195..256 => 294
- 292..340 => 342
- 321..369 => 347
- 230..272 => 312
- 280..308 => 311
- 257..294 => 316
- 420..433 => 356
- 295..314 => 323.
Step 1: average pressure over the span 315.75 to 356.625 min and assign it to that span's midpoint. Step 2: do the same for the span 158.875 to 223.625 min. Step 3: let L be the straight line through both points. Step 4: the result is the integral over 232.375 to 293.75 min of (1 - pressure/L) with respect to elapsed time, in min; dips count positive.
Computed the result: 1.1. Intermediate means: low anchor 278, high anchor 359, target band 313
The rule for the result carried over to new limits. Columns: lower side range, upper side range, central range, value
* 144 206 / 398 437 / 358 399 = 2.0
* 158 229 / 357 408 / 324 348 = -2.7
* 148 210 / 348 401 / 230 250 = -0.9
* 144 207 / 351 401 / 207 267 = -2.9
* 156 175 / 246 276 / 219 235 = 0.6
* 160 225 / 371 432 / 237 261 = -0.8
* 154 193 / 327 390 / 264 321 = -0.9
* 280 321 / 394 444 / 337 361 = -1.0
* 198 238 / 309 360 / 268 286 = 0.2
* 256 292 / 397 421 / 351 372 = 2.1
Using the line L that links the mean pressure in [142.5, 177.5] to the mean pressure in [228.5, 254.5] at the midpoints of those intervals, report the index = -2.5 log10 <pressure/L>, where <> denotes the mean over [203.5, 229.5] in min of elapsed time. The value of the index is 0.02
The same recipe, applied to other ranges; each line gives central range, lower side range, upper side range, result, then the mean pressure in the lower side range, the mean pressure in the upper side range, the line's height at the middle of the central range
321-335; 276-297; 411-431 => -0.11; 309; 365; 327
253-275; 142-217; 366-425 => -0.07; 264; 353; 299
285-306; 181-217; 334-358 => 0.07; 277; 358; 330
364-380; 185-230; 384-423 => 0.15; 281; 368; 354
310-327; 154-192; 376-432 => -0.08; 274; 363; 330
